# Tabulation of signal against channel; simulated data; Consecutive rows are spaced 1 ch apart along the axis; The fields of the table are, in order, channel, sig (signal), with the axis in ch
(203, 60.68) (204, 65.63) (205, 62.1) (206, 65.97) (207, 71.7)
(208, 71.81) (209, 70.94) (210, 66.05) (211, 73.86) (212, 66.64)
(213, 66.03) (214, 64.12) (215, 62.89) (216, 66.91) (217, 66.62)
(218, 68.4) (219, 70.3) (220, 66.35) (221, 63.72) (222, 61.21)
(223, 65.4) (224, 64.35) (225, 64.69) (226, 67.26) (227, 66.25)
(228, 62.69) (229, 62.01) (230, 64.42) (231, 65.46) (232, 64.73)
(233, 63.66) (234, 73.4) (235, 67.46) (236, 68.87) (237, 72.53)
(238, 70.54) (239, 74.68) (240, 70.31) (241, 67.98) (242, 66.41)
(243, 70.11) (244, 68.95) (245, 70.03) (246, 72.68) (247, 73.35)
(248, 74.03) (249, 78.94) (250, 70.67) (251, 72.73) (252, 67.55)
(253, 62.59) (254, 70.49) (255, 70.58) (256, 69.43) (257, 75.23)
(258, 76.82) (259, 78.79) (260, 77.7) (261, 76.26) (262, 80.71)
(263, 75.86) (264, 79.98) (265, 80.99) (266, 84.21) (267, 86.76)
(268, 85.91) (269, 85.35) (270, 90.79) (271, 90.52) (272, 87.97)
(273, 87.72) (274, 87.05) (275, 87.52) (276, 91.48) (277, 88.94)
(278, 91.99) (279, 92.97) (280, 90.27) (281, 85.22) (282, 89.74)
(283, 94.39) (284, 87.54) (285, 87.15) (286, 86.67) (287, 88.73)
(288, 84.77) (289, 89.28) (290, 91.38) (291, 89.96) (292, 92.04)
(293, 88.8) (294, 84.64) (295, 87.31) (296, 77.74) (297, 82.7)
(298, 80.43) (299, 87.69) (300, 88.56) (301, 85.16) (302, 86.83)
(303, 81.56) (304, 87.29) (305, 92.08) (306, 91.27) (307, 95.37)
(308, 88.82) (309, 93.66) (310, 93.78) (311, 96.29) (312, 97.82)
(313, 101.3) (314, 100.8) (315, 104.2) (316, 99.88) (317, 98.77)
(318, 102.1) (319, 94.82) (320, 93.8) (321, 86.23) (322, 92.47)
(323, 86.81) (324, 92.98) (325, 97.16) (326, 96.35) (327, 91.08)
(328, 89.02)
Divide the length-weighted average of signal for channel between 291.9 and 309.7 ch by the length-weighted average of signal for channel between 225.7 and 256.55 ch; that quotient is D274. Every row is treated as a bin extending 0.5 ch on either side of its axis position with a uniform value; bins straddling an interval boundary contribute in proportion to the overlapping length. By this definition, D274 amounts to 1.3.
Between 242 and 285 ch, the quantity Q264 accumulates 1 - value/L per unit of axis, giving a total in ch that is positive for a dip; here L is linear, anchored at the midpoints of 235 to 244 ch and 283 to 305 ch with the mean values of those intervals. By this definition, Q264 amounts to -1.59 ch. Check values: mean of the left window 70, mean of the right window 86.8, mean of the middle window 80.4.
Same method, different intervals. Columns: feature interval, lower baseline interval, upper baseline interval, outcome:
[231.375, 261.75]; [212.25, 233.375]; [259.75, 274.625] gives 1.6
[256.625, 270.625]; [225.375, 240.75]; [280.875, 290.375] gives -0.2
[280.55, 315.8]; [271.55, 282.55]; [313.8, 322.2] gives 1.3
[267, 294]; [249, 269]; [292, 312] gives -2.2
